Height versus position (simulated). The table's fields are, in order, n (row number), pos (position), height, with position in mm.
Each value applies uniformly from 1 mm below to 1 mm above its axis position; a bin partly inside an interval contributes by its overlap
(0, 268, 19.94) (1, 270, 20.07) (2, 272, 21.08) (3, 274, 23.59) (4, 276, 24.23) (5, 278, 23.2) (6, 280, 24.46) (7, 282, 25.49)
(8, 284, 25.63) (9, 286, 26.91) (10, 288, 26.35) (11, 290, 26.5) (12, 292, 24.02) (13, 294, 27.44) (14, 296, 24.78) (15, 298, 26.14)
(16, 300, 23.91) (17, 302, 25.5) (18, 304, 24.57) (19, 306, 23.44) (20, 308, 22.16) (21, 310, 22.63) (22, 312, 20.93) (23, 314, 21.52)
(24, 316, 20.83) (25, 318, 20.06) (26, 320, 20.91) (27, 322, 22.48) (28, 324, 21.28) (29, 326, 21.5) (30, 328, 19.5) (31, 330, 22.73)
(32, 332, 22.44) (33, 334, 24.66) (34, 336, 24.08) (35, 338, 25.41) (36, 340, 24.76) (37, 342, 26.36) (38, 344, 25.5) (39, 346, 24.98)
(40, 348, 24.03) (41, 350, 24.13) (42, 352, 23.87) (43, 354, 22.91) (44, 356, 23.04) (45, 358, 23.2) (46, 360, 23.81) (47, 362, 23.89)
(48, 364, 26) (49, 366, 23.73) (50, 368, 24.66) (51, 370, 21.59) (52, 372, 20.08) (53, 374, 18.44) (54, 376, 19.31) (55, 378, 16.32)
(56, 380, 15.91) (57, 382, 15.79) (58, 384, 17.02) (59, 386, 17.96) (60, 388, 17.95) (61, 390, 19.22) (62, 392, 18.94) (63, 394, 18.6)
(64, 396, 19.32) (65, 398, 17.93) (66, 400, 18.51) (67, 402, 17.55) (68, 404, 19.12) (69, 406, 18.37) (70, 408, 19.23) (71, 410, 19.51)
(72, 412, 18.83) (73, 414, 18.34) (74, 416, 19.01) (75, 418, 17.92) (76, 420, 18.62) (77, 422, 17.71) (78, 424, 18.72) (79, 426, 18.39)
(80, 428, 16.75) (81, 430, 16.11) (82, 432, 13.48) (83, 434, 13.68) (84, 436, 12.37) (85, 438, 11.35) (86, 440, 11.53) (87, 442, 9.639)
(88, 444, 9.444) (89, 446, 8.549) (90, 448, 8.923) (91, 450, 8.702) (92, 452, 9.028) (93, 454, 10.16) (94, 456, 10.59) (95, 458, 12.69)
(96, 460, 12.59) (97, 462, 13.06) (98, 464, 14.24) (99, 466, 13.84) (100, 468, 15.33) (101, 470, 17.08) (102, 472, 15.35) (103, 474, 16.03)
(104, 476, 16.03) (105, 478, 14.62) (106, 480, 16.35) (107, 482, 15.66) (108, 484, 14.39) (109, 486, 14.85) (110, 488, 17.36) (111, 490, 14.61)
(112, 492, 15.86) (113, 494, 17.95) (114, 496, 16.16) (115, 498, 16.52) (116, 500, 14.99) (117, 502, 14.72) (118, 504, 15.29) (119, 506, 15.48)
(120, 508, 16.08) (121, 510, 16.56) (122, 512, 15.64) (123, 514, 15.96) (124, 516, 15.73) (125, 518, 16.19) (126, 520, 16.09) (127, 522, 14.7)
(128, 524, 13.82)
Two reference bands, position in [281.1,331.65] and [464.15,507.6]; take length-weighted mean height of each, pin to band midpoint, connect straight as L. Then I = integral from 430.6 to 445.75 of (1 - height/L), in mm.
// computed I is 5.2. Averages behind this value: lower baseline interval 23.5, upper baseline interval 15.6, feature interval 11.6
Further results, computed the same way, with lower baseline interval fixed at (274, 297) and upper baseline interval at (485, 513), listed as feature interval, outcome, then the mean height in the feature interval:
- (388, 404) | 1.4 mm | 18.6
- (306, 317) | 1.1 mm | 21.8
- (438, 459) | 9.4 mm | 9.99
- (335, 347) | -1.2 mm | 25.2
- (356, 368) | -1.2 mm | 24.1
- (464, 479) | 1.5 mm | 15.4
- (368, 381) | 1.4 mm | 19.1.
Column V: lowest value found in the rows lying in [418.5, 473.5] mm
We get 8.549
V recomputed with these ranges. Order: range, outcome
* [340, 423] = 15.79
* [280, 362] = 19.5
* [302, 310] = 22.16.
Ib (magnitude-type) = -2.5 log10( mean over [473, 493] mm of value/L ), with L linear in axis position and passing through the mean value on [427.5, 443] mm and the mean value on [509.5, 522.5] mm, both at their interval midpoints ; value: -0.06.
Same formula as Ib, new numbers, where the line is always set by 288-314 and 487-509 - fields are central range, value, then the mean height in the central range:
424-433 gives 0.15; 16.5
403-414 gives 0.04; 19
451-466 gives 0.42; 11.9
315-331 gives 0.11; 21.2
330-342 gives -0.07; 24.3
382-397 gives 0.13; 18.3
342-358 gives -0.09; 24.2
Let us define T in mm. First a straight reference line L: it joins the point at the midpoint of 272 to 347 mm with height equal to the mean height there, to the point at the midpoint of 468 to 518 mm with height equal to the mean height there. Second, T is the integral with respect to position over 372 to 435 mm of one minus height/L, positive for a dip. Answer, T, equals 5.8 mm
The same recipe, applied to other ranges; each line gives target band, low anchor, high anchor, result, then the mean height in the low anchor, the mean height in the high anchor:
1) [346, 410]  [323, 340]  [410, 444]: -3.28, 22.8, 15.7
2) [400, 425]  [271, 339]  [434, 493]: -3.21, 23.5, 13.1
